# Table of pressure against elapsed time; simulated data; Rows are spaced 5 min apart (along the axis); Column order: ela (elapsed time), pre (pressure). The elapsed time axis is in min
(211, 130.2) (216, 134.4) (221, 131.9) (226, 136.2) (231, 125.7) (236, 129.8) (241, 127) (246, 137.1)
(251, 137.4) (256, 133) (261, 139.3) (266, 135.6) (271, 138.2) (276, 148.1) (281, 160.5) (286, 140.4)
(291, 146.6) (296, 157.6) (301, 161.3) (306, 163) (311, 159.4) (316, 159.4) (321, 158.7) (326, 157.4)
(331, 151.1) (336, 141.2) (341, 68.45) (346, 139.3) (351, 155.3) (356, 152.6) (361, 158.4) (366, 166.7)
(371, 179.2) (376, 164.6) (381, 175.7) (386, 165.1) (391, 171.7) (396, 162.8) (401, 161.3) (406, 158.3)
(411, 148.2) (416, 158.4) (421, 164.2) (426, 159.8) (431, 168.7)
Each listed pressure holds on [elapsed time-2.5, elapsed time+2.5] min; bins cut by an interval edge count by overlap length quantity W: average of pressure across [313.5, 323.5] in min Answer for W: 159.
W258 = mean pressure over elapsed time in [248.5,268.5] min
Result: 136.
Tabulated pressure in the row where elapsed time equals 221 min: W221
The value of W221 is 131.9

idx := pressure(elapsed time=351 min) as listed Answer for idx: 155.3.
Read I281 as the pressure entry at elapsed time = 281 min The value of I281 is 160.5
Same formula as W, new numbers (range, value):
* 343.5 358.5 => 149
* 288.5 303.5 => 155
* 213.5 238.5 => 132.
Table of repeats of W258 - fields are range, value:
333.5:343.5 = 105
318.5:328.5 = 158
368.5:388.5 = 171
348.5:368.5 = 158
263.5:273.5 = 137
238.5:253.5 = 134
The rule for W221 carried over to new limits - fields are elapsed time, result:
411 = 148.2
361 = 158.4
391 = 171.7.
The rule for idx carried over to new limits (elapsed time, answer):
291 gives 146.6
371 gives 179.2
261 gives 139.3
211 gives 130.2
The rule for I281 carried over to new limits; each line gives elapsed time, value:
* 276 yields 148.1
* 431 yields 168.7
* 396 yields 162.8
